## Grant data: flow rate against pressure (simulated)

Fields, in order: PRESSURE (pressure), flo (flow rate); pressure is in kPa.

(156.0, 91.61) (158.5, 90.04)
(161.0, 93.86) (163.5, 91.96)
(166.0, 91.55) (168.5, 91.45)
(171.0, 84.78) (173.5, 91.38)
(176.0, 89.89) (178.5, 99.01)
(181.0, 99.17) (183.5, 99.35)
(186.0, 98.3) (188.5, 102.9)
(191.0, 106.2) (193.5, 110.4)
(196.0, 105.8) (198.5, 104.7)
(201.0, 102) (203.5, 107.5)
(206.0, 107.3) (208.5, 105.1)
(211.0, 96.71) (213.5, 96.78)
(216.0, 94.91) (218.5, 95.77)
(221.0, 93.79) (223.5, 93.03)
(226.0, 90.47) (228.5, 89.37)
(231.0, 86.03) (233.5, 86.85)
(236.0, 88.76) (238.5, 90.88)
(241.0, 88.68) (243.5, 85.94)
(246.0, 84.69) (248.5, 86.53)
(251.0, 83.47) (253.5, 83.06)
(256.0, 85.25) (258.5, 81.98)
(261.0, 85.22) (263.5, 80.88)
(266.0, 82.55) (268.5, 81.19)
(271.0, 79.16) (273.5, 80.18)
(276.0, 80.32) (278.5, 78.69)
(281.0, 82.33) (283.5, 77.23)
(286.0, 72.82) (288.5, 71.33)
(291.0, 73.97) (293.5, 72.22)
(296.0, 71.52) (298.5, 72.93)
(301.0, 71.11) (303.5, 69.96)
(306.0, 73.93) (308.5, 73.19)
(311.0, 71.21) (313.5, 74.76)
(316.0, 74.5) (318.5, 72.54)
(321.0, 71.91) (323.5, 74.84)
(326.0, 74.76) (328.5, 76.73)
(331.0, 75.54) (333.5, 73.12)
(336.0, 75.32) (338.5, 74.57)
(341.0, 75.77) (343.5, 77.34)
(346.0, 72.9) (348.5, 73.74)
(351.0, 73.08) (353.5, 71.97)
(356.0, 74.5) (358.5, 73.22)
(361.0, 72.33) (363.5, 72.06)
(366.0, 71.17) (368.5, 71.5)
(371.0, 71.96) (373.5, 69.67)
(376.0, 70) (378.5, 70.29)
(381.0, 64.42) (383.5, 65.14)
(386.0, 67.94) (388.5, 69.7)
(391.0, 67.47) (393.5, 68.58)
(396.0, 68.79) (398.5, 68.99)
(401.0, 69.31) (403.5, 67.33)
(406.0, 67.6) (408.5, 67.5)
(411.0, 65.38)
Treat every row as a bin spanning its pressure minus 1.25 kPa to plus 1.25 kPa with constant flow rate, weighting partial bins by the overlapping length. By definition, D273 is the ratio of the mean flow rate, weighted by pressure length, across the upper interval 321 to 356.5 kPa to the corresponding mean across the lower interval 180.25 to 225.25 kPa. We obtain 0.7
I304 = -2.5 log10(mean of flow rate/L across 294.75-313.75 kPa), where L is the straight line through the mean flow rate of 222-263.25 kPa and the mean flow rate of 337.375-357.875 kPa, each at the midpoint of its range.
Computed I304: 0.103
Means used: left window 86.8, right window 74.2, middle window 72.2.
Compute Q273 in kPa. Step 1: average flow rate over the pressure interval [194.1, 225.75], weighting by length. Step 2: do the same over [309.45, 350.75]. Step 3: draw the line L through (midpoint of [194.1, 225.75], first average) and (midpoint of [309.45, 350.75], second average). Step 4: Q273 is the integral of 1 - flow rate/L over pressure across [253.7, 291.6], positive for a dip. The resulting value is 3.1 kPa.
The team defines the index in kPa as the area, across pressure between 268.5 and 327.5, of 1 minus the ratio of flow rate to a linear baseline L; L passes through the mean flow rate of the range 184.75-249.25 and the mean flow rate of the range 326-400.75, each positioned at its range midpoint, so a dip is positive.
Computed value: 5.6 kPa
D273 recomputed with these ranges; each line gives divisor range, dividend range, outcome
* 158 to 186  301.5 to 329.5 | 0.79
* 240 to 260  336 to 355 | 0.87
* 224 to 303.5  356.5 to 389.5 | 0.86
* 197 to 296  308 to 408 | 0.82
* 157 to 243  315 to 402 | 0.75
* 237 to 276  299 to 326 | 0.87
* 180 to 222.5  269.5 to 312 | 0.74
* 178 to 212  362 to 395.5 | 0.67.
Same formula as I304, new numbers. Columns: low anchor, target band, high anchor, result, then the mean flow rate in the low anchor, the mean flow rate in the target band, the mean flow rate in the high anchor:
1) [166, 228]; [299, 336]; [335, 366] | 0.078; 98.4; 73.5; 73.8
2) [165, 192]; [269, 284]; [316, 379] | 0.038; 95.8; 79.8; 73.3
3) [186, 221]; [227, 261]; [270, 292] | 0.037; 102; 86.3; 77.4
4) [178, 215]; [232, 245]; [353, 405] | 0.084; 103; 88.1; 69.8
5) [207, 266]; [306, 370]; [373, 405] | 0.022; 89.2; 73.7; 68.2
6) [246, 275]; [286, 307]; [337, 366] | 0.101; 82.7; 72.1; 73.7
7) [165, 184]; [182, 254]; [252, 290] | -0.096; 93.1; 95.5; 80.1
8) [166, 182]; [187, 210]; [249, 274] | -0.178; 92.4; 106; 82.5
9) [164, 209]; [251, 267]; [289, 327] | 0.006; 99.6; 83.2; 72.8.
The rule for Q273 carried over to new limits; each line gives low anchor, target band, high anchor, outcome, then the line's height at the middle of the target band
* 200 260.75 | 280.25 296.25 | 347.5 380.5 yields 1.7 kPa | 83.1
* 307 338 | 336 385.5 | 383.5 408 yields -0.6 kPa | 71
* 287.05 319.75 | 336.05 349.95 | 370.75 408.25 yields -0.8 kPa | 70.6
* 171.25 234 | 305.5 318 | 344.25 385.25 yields 1.0 kPa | 79.9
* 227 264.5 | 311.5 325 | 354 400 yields 0.6 kPa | 77.1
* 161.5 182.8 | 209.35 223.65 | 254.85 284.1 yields -1.3 kPa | 87.5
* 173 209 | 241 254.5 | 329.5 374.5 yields 1.0 kPa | 92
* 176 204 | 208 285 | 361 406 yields 5.1 kPa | 92.8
